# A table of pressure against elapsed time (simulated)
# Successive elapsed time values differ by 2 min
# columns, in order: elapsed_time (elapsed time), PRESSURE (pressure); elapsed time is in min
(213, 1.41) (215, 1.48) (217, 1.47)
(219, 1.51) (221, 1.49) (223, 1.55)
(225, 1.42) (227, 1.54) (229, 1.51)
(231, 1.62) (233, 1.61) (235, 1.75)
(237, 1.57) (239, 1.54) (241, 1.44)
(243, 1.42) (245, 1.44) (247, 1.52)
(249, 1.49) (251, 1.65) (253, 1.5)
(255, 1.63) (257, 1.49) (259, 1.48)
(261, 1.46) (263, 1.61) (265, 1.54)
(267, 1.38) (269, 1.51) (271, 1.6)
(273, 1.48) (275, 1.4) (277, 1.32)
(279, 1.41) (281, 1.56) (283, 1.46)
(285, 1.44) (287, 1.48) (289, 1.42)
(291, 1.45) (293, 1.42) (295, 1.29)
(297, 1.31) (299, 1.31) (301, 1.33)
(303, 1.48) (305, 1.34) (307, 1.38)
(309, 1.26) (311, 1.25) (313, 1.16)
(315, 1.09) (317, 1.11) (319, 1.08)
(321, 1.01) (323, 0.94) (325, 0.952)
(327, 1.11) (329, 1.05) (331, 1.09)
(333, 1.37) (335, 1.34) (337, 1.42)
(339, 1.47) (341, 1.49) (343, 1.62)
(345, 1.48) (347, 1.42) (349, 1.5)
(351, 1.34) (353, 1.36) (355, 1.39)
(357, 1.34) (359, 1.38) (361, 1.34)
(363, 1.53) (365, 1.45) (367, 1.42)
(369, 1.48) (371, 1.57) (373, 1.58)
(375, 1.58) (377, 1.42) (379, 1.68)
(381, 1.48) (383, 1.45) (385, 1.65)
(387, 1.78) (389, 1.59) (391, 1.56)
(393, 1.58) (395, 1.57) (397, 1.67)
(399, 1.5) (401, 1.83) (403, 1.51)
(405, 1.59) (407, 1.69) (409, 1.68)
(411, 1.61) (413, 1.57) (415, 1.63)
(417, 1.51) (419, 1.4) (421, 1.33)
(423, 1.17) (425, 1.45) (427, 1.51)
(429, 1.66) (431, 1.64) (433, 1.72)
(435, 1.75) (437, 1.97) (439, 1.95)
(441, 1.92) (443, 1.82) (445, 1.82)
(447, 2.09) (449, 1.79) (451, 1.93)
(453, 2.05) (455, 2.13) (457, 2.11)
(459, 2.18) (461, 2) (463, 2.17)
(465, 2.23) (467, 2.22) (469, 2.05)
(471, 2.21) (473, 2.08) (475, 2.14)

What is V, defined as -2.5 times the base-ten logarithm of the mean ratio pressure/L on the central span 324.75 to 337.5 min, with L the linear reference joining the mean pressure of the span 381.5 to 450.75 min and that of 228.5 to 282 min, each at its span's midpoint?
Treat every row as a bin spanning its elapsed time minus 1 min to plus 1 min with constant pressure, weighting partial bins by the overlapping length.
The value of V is 0.30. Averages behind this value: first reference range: 1.52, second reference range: 1.65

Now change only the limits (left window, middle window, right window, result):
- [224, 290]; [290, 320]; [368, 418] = 0.194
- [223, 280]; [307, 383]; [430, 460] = 0.267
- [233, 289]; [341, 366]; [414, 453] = 0.125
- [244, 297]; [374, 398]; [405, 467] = 0.072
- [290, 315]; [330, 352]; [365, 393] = 0.020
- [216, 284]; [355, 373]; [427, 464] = 0.207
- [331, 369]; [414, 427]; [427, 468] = 0.255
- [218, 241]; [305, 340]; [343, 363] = 0.216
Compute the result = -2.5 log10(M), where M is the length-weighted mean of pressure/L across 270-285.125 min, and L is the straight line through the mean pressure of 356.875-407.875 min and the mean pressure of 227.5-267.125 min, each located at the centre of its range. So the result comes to 0.06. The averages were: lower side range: 1.54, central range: 1.46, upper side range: 1.55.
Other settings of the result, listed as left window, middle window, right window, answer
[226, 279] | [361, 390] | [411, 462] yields 0.095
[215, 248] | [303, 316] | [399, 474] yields 0.276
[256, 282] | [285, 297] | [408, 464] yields 0.083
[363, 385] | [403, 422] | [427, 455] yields 0.103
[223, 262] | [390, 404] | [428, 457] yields 0.127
